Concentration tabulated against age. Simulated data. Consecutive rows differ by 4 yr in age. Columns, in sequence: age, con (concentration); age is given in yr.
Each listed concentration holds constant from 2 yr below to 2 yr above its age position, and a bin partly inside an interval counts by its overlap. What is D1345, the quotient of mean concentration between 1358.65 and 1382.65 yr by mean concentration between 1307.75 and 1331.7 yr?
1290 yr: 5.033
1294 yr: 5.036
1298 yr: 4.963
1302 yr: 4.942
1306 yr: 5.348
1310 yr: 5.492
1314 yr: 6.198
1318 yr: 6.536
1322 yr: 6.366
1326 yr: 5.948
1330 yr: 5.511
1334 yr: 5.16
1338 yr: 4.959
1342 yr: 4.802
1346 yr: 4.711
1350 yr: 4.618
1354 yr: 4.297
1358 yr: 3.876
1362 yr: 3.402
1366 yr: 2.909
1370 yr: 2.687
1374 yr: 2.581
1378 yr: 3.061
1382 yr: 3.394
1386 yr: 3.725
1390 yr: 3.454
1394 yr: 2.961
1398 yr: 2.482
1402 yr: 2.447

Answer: 0.50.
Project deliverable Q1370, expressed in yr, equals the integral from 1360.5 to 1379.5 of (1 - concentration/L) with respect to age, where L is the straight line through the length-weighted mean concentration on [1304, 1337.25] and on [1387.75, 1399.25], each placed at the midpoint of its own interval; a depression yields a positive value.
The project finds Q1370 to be 4.8 yr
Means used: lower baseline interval 5.79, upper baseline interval 3.01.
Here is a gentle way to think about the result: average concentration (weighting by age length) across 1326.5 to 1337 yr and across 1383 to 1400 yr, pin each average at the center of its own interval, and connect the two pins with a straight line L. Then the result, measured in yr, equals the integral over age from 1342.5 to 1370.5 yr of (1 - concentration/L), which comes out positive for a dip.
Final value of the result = 3.8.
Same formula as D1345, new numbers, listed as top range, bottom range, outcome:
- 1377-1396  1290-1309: 0.65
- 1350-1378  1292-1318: 0.62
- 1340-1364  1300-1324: 0.74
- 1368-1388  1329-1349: 0.62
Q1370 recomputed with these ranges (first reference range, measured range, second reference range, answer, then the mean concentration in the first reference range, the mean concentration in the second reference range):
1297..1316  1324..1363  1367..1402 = -4.3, 5.41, 3.01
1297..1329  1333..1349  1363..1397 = -0.8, 5.74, 3.09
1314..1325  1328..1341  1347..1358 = 0.7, 6.36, 4.37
